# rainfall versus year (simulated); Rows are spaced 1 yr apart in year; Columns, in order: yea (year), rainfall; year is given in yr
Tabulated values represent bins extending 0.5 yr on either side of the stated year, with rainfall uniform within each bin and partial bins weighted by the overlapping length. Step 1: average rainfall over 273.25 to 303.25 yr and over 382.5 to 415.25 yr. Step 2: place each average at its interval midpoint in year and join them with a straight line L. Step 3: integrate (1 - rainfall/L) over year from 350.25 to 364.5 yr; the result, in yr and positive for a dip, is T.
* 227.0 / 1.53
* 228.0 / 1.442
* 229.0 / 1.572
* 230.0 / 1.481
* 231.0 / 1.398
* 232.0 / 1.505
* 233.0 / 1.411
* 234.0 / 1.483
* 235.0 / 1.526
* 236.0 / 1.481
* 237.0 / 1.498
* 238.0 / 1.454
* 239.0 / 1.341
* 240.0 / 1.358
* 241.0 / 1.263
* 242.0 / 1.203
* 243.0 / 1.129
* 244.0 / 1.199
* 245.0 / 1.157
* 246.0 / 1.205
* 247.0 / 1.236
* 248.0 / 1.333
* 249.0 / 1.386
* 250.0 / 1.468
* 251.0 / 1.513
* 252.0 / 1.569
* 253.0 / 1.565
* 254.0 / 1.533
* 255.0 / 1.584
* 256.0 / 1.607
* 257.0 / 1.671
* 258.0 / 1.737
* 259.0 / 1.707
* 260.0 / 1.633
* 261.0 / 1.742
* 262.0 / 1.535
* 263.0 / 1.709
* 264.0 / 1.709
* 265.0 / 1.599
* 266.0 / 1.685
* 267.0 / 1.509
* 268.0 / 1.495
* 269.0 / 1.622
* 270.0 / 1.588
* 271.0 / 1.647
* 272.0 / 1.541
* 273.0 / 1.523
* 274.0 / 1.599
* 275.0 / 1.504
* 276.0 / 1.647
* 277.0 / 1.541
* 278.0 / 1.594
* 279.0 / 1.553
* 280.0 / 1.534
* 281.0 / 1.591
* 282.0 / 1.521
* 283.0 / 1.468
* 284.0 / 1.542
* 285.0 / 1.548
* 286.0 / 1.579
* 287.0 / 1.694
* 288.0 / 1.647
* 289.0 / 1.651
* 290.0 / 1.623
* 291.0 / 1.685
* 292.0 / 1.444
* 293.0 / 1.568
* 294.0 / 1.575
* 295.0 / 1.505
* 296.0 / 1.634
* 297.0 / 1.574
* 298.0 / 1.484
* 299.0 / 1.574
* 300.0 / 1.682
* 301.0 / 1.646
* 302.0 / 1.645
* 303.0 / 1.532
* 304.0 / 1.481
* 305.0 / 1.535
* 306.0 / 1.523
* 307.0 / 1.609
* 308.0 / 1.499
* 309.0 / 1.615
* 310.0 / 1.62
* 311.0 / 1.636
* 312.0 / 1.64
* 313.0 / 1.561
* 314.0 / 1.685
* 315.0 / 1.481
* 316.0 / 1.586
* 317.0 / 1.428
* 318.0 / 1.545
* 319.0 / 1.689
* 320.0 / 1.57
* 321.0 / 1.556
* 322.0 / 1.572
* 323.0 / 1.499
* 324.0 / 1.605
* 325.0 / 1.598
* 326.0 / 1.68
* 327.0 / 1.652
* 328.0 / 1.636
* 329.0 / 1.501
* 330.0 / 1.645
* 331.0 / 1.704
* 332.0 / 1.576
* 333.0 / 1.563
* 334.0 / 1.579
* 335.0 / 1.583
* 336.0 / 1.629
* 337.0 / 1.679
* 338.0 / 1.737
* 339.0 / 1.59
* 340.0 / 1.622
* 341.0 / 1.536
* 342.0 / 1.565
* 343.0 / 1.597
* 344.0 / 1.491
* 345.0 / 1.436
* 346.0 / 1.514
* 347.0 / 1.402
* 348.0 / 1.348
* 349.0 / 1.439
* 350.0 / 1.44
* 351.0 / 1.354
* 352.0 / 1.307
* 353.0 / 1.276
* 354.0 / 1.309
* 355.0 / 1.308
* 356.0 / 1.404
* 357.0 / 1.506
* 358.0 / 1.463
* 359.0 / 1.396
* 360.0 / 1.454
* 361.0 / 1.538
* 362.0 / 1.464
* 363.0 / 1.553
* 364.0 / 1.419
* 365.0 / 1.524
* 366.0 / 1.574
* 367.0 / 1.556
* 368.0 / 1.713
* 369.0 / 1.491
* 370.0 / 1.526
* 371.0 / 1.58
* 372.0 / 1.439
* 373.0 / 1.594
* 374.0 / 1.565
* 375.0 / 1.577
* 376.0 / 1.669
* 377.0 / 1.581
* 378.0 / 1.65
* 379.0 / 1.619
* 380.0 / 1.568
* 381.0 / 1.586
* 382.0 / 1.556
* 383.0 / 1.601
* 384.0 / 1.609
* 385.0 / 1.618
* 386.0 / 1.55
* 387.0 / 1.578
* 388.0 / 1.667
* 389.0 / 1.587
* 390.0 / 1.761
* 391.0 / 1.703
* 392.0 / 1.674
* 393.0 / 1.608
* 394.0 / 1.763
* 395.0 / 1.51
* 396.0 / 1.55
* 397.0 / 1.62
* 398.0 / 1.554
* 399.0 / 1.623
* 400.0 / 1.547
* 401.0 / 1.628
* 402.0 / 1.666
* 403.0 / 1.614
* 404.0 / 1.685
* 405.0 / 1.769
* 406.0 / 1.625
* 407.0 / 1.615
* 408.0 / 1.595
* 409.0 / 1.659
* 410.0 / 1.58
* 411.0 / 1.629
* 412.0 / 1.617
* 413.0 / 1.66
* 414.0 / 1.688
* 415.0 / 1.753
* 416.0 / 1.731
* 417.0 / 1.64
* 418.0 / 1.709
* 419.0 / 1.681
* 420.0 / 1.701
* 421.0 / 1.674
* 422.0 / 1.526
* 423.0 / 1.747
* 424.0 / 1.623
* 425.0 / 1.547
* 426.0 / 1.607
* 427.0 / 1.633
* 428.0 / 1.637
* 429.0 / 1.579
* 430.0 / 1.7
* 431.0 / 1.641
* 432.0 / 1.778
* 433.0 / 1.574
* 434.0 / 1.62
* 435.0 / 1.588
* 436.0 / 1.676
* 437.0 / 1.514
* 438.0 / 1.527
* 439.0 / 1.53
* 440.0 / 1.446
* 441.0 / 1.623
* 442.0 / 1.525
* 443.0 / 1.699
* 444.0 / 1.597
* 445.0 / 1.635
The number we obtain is 1.8 yr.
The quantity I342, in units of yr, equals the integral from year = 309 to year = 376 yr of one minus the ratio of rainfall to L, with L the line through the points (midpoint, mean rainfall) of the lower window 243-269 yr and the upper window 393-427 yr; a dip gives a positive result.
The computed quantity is 2.1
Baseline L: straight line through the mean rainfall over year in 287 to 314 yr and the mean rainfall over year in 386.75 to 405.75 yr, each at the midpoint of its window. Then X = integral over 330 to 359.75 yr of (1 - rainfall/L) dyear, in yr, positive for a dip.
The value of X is 2.1 yr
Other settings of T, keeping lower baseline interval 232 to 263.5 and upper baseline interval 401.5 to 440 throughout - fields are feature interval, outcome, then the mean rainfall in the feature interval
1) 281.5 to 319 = -1.5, 1.58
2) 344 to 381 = 2.1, 1.49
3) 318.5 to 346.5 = -0.8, 1.59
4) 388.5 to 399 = -0.1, 1.63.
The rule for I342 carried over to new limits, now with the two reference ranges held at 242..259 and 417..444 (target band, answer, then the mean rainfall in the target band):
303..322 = -0.92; 1.57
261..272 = -1.24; 1.61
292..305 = -0.76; 1.57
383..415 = -0.92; 1.63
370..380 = -0.13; 1.58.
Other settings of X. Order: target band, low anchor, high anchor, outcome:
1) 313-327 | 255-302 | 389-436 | 0.29 yr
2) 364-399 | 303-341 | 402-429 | 0.72 yr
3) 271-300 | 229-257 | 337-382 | -2.53 yr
